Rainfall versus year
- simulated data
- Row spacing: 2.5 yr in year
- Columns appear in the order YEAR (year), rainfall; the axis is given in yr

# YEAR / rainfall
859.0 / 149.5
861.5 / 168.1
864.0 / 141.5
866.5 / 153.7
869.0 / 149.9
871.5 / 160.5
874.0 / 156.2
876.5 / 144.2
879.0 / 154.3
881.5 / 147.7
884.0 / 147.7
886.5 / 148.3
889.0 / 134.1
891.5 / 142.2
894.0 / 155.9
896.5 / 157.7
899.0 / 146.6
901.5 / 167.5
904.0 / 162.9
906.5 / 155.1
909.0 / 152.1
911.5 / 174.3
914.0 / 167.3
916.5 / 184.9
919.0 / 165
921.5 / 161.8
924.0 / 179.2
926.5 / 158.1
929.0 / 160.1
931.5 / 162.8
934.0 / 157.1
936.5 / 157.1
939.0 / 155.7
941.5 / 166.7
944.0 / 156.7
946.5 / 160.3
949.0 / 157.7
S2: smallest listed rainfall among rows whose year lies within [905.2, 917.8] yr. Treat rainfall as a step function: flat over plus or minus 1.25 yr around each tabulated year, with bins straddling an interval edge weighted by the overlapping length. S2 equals 152.1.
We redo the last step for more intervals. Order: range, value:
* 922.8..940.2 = 155.7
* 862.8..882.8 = 141.5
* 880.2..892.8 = 134.1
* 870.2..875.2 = 156.2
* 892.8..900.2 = 146.6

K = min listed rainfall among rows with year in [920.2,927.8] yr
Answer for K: 158.1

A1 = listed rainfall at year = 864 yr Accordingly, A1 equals 141.5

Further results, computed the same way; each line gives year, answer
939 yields 155.7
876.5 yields 144.2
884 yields 147.7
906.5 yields 155.1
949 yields 157.7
